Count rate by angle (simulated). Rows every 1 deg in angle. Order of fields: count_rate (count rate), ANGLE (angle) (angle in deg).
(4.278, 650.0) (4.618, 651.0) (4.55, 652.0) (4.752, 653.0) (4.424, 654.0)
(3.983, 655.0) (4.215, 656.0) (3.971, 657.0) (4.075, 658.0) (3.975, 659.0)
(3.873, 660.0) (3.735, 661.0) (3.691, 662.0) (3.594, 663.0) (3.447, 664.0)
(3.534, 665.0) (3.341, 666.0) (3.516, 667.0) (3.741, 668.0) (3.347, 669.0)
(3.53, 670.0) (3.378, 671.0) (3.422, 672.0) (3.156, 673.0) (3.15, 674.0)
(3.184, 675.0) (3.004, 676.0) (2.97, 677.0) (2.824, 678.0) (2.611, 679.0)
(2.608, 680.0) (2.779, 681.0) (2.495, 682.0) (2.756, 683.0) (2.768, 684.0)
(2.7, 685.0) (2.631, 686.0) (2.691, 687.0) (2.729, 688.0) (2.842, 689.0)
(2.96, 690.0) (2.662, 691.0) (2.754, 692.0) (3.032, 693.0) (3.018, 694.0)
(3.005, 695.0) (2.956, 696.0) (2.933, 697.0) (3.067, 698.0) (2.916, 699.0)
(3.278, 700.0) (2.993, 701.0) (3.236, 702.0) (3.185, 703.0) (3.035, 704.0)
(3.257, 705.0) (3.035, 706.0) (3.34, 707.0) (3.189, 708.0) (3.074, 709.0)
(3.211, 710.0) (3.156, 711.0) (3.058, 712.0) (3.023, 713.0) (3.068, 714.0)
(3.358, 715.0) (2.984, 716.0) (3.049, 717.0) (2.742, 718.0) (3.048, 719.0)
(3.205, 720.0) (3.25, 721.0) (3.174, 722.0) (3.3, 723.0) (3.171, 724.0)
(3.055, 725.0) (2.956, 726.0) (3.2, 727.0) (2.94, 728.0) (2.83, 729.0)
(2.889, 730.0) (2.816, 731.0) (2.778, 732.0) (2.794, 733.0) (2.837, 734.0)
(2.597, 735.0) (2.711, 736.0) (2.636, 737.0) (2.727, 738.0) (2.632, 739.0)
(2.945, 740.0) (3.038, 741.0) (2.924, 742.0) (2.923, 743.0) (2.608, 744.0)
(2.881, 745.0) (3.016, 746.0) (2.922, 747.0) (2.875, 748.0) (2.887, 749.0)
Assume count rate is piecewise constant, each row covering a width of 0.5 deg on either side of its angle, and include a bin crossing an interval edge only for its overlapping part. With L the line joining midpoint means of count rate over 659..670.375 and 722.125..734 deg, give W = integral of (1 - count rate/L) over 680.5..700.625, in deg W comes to 2.9 deg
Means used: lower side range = 3.6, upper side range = 2.98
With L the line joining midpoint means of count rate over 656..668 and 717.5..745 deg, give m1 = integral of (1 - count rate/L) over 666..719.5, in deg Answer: 5.2 deg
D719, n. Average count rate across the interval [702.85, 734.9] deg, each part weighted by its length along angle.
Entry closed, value 3.06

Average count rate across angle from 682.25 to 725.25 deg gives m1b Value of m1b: 3.02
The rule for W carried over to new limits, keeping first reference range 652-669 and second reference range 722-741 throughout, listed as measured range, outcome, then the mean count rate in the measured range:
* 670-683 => 2.40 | 2.98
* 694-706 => 0.90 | 3.07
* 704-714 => 0.19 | 3.14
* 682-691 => 1.98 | 2.74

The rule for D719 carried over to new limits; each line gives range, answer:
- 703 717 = 3.14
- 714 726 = 3.11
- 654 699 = 3.21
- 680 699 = 2.82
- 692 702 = 3.02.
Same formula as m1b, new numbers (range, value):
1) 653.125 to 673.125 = 3.73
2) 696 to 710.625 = 3.12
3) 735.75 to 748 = 2.83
